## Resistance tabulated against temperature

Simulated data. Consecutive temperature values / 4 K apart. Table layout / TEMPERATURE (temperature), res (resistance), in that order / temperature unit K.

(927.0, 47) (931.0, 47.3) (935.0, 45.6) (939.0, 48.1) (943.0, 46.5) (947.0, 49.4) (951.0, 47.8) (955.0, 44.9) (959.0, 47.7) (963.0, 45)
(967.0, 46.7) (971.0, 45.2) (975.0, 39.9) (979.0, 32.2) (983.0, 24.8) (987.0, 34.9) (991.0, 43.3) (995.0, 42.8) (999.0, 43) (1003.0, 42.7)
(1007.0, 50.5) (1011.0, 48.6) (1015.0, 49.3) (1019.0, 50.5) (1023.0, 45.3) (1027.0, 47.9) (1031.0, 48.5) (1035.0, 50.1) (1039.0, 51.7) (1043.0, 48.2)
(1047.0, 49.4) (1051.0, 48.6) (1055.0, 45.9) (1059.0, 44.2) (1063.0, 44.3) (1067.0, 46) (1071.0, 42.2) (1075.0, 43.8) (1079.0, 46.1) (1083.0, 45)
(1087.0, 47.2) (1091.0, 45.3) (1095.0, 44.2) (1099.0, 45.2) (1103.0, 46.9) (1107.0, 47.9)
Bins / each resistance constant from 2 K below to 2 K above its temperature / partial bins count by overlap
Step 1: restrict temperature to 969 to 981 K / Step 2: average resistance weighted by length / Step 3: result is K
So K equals 39.1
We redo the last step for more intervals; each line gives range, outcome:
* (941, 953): 47.9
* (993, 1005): 42.8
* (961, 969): 45.9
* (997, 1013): 46.2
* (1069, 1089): 44.9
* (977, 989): 30.6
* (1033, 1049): 49.9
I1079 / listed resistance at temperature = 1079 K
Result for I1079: 46.1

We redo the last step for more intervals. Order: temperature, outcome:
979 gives 32.2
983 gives 24.8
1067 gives 46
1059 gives 44.2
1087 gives 47.2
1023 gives 45.3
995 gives 42.8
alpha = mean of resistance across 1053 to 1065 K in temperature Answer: 44.8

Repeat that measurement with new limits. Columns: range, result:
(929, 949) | 47.4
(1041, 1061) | 47.3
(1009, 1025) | 48.4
